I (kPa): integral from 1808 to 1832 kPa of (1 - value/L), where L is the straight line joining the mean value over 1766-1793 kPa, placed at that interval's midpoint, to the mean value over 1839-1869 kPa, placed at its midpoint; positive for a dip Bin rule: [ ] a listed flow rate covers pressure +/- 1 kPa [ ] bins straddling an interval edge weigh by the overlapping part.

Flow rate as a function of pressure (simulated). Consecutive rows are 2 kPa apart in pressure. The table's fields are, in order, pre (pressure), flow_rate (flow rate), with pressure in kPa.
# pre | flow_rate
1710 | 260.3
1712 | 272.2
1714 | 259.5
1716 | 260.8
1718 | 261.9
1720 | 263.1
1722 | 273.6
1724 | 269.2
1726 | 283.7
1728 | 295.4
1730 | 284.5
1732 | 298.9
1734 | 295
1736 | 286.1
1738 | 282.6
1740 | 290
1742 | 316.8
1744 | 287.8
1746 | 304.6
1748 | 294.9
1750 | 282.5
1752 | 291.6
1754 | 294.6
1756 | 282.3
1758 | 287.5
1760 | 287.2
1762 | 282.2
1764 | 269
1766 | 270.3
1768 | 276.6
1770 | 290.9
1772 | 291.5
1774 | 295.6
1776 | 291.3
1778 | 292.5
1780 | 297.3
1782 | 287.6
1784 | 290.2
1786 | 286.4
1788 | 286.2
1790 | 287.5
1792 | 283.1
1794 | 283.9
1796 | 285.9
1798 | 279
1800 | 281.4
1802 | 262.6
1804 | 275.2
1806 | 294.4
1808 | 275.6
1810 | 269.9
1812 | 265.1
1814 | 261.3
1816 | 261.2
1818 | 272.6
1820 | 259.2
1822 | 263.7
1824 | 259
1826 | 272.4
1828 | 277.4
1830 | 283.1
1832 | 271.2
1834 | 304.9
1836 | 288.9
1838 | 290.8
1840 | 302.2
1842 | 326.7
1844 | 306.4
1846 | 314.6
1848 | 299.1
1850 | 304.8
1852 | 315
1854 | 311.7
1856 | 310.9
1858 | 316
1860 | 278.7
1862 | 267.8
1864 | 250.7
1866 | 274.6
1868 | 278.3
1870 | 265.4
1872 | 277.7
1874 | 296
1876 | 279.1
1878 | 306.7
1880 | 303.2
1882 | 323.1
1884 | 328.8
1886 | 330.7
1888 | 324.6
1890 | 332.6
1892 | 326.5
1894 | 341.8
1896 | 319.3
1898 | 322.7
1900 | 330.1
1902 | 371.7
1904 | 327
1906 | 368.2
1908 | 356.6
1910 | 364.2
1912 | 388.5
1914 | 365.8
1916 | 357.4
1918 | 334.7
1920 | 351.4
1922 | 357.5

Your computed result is 2.04 kPa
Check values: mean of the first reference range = 288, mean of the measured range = 268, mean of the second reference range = 297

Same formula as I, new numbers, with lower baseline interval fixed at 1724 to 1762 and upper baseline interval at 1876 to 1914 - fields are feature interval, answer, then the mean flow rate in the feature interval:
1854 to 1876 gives 3.0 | 283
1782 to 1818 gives 3.4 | 278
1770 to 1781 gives 0.3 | 293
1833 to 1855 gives 1.0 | 306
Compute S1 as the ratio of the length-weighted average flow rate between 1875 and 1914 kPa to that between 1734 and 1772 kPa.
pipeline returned 1.2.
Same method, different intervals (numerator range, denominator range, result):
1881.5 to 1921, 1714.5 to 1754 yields 1.20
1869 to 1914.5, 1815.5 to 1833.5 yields 1.21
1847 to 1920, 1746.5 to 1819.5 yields 1.13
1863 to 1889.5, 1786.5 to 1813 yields 1.06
